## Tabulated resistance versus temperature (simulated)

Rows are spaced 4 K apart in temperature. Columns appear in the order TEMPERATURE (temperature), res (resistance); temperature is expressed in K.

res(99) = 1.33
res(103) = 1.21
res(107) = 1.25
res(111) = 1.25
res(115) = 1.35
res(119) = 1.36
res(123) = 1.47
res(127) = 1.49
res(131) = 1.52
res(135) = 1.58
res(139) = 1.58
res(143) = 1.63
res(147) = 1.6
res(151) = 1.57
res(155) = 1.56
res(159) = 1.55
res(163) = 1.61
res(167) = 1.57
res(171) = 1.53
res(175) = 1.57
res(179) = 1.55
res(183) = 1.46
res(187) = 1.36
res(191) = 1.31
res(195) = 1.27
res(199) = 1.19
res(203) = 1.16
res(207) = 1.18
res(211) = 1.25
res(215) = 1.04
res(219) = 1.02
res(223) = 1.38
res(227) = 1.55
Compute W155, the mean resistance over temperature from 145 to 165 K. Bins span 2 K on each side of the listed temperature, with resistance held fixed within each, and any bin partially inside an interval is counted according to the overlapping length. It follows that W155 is 1.58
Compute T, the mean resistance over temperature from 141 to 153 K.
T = 1.6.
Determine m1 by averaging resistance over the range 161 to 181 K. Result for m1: 1.57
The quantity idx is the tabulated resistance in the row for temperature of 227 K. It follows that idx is 1.55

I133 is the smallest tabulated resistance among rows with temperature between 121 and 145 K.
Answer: 1.47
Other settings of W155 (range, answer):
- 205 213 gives 1.21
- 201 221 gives 1.13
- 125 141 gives 1.54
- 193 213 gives 1.21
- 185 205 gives 1.26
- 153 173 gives 1.56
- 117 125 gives 1.42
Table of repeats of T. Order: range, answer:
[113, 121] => 1.35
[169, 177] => 1.55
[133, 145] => 1.6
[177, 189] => 1.46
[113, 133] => 1.44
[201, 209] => 1.17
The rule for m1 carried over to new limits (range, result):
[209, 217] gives 1.15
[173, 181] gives 1.56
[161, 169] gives 1.59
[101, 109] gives 1.23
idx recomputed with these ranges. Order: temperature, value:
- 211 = 1.25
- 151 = 1.57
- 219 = 1.02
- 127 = 1.49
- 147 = 1.6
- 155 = 1.56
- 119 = 1.36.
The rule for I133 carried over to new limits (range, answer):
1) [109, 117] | 1.25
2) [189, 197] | 1.27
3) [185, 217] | 1.04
